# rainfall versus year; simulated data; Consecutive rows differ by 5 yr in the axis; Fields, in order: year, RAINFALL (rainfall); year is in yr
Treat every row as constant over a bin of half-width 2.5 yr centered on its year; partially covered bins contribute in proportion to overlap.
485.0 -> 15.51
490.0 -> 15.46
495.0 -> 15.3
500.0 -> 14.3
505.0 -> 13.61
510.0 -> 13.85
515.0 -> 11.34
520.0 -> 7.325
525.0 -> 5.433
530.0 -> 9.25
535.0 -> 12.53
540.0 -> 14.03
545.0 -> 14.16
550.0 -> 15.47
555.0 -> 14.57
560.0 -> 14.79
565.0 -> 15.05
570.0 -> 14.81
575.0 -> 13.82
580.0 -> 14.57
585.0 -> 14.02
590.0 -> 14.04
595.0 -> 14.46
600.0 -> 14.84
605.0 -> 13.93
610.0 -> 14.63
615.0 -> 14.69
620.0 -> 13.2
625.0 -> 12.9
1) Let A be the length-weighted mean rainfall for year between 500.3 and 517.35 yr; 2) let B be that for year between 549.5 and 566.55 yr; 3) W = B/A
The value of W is 1.1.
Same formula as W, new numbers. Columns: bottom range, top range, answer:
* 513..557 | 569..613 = 1.24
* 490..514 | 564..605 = 1.01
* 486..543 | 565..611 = 1.18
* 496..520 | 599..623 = 1.11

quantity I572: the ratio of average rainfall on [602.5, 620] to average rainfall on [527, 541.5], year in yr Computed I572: 1.23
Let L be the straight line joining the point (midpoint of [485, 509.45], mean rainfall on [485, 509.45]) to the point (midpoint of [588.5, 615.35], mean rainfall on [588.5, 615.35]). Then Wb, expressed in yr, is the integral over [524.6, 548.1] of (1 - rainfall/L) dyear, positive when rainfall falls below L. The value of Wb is 4.7 yr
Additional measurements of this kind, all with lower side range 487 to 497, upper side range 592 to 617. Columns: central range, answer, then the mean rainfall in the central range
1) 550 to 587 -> 0.5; 14.6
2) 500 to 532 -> 10.0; 10.5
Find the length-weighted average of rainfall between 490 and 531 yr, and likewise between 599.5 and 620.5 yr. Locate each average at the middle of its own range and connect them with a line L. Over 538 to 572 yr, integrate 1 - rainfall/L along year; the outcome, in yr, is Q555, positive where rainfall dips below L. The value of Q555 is -5.0 yr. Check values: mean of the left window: 11.6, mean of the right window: 14.3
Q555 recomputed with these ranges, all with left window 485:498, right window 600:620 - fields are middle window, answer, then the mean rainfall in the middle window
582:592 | 0.32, 14.1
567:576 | 0.13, 14.4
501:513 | 1.20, 13.7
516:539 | 8.98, 9.16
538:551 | 0.37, 14.5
